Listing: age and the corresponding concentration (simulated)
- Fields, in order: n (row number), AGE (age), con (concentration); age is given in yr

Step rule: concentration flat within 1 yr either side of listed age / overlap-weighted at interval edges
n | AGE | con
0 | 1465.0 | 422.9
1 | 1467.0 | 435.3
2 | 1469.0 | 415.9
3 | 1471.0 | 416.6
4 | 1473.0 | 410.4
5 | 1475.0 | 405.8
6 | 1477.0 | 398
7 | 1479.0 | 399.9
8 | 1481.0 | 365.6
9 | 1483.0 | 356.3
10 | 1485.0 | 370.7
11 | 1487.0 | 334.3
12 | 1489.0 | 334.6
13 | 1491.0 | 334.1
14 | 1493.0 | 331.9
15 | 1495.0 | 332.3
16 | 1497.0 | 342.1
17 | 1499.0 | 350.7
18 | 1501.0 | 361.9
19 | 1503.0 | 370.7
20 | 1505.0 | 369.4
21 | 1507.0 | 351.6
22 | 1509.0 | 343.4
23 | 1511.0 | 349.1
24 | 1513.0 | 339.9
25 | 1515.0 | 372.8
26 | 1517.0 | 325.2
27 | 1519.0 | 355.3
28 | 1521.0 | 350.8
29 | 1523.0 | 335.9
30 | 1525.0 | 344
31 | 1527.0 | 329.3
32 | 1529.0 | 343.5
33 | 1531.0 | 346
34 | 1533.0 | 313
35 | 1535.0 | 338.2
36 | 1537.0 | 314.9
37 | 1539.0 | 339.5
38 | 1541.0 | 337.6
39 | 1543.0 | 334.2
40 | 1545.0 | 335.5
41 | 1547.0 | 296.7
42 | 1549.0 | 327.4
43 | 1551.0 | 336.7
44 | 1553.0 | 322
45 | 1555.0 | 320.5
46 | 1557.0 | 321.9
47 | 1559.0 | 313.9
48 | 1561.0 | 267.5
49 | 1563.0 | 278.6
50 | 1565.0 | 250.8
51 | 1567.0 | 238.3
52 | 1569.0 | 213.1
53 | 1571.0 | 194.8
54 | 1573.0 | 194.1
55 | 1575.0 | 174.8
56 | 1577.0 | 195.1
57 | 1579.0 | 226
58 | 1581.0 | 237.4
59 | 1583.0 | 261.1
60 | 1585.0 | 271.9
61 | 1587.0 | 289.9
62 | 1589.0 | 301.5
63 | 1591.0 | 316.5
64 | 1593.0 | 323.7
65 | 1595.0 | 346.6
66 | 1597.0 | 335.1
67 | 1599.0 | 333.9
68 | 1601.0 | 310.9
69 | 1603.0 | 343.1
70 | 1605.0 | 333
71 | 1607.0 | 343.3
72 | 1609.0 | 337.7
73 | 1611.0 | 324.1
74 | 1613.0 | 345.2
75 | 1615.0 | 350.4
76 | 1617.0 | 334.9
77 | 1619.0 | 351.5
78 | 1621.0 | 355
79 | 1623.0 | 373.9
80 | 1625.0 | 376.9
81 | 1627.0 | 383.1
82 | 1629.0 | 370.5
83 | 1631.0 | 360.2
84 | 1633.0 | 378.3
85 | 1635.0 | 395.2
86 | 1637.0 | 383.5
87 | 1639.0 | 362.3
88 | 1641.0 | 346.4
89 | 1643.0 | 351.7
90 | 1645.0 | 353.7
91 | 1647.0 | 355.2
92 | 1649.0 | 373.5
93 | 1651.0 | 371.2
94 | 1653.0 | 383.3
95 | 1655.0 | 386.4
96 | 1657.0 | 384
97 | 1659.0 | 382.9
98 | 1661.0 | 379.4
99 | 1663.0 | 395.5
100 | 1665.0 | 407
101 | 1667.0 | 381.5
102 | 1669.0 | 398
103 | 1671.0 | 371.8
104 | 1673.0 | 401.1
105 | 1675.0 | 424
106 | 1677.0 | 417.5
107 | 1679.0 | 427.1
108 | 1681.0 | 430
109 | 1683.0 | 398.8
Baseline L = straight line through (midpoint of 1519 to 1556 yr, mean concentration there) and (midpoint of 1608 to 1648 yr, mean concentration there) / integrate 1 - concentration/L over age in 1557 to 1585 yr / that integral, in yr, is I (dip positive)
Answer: 8.5 yr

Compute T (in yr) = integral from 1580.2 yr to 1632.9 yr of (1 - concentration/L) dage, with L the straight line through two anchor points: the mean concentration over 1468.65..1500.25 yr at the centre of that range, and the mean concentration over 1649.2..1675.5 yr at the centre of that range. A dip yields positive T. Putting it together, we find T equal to 6.87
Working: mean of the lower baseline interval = 368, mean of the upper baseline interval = 389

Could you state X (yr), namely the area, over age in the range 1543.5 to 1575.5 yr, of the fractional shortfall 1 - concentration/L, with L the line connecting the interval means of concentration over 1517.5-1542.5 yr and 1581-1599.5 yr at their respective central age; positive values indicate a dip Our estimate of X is 4.5 yr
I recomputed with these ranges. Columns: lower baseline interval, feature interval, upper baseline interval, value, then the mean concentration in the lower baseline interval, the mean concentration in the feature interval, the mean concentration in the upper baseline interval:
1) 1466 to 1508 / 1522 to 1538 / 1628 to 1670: 1.68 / 371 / 333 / 376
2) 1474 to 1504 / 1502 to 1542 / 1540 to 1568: -1.37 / 359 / 344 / 306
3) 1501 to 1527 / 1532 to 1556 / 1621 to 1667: 2.00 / 350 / 326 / 375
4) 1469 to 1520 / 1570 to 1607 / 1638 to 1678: 9.35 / 362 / 279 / 381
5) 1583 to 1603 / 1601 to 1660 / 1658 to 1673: -1.46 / 313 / 361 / 389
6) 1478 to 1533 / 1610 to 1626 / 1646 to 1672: 0.94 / 349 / 351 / 382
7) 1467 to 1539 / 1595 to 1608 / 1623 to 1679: 1.35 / 357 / 334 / 381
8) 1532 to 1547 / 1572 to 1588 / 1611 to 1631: 5.22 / 328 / 231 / 358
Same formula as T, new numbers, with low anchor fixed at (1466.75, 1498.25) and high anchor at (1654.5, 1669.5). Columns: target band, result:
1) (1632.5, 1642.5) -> 0.4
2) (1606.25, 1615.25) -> 1.1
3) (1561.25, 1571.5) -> 3.8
